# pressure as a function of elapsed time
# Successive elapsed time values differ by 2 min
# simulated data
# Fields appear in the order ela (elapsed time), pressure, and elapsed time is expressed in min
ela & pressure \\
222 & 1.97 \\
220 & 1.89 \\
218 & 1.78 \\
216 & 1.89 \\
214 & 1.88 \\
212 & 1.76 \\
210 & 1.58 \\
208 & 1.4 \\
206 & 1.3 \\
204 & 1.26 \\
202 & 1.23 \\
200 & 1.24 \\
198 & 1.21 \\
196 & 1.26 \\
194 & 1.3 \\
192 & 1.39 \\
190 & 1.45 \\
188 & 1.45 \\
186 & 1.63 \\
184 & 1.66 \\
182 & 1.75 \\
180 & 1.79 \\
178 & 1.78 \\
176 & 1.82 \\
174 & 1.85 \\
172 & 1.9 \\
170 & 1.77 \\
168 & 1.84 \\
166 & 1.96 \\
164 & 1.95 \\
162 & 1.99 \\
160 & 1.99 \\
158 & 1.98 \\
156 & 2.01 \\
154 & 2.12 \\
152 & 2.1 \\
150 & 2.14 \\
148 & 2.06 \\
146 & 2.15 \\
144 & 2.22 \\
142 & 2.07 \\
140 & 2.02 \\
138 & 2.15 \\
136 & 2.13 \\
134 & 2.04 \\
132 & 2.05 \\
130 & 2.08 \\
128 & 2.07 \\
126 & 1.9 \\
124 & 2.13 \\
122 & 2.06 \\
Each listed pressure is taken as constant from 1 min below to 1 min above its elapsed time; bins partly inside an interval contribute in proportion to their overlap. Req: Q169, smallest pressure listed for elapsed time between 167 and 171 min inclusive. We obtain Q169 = 1.77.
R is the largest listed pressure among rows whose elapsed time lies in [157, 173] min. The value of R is 1.99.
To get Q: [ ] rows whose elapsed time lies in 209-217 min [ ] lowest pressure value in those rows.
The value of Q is 1.58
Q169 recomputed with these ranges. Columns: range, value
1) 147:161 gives 1.98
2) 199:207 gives 1.23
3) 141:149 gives 2.06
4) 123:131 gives 1.9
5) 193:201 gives 1.21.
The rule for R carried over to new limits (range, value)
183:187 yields 1.66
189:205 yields 1.45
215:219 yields 1.89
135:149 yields 2.22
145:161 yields 2.15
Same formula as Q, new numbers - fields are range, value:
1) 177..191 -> 1.45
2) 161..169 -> 1.84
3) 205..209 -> 1.3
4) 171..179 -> 1.78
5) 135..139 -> 2.13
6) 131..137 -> 2.04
